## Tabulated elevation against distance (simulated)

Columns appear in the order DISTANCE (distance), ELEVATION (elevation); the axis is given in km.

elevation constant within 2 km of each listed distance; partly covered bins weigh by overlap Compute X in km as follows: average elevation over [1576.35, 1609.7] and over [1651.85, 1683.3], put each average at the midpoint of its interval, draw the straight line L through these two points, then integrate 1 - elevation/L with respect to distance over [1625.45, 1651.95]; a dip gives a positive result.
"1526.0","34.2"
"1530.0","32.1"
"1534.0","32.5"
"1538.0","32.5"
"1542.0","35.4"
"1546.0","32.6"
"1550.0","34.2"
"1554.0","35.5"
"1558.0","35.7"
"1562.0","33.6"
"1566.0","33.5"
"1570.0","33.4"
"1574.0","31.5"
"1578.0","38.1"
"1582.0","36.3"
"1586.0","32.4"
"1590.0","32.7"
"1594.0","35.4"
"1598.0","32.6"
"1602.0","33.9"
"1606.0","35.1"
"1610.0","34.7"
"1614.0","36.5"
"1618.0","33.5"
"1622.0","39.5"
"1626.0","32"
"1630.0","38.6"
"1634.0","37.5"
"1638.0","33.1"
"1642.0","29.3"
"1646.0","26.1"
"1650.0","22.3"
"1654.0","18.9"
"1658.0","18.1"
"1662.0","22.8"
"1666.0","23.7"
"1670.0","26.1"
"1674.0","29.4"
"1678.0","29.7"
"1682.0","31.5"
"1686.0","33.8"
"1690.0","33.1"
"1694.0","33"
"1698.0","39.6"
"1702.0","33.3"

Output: -2.31 km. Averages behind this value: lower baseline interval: 34.5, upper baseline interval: 24.9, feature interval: 31.2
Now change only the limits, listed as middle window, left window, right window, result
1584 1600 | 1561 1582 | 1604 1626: 0.7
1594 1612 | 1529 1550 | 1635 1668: -3.7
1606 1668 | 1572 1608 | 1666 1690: 4.0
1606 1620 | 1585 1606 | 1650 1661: -2.6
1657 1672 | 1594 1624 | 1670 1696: 4.3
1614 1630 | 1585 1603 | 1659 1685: -2.3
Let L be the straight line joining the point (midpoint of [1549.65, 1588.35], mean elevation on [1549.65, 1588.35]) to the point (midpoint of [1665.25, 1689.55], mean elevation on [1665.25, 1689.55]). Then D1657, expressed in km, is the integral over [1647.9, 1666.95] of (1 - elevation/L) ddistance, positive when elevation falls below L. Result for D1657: 5.9 km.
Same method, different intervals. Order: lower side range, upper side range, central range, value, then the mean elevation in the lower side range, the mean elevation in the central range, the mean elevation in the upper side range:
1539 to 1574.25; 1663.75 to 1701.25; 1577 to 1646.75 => -3.5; 34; 34.4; 31.1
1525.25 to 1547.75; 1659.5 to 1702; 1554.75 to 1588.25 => -1.9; 33.2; 34.3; 30.3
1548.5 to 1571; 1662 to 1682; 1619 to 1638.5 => -4.1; 34.4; 36.2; 27.2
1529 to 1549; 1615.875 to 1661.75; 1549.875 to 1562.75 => -1.0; 33.1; 34.9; 29.6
